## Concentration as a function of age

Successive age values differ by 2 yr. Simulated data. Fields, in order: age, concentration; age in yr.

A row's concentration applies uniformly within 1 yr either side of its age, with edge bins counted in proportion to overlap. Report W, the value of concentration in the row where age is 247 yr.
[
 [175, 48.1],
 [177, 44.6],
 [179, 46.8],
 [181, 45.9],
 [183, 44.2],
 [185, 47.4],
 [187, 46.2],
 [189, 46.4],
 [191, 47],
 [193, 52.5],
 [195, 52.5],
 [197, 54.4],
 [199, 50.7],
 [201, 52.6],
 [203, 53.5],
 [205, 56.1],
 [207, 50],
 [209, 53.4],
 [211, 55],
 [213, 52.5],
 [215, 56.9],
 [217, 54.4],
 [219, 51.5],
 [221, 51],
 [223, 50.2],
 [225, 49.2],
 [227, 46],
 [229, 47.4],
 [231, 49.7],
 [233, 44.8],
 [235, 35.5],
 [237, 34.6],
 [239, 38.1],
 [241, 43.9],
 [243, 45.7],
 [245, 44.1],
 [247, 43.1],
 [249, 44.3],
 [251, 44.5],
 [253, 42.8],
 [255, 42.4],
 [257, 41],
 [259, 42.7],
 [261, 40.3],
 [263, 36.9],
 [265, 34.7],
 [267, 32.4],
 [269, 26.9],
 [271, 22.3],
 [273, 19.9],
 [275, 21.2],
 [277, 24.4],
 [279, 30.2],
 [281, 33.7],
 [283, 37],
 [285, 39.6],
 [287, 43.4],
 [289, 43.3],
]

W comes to 43.1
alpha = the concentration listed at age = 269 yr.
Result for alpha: 26.9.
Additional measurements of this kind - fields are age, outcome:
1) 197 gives 54.4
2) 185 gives 47.4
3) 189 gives 46.4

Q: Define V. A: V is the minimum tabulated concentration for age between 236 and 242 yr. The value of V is 34.6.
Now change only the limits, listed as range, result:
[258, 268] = 32.4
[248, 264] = 36.9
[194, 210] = 50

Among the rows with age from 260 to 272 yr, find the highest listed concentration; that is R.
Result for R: 40.3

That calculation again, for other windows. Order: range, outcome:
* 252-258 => 42.8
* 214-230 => 56.9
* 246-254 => 44.5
